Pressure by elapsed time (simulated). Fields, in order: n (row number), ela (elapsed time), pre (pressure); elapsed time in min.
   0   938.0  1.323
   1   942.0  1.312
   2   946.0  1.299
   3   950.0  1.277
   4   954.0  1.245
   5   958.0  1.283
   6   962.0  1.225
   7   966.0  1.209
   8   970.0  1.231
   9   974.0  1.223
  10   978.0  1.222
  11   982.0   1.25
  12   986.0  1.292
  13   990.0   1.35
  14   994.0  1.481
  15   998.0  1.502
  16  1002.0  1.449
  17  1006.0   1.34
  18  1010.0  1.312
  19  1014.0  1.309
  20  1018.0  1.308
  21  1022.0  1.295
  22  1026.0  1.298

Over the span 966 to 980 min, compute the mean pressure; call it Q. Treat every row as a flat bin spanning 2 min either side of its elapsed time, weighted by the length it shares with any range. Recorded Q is 1.22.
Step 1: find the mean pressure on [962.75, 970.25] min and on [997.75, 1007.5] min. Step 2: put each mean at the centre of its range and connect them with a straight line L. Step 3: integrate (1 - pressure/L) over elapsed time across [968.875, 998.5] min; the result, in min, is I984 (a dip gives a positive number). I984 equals 0.1 min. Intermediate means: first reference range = 1.22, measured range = 1.31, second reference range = 1.42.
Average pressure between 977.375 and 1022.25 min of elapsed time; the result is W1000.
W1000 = 1.35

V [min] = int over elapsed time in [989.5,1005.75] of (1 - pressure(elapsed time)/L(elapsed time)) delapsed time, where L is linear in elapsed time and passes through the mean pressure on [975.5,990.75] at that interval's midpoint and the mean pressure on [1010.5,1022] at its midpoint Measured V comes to -2.0 min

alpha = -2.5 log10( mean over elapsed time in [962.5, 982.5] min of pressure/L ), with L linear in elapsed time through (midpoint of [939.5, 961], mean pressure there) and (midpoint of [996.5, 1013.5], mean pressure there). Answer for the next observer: 0.09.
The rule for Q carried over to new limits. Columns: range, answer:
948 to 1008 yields 1.31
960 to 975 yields 1.22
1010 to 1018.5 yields 1.31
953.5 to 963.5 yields 1.25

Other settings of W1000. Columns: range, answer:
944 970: 1.25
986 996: 1.39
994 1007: 1.45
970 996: 1.3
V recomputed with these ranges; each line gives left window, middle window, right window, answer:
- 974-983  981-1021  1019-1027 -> -3.0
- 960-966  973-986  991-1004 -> 0.9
